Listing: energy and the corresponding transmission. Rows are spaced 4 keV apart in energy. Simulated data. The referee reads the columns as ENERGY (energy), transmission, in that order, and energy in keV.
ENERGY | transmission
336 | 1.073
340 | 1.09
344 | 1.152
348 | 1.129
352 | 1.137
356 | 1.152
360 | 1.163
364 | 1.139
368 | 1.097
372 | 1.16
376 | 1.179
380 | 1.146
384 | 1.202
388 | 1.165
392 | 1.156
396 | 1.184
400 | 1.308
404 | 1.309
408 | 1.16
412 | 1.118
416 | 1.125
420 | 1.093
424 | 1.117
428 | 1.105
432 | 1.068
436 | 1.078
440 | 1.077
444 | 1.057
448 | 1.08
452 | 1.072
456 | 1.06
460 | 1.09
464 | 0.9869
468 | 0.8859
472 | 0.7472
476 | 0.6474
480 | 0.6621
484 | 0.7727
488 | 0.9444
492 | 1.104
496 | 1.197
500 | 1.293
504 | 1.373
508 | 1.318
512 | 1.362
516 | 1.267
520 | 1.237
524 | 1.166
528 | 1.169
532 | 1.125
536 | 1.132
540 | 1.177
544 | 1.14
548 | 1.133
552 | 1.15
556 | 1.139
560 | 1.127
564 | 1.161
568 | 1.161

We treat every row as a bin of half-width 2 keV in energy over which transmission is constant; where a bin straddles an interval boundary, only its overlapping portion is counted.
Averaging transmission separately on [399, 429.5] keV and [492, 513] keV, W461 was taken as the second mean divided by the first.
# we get 1.1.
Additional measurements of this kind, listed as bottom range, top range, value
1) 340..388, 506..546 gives 1.05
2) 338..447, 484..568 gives 1.03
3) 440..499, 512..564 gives 1.22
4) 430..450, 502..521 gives 1.23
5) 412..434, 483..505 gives 1.01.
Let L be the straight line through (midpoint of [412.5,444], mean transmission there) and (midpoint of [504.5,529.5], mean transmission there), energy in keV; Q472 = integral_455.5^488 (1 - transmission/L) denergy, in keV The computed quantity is 8.9 keV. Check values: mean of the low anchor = 1.09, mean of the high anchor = 1.26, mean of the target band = 0.853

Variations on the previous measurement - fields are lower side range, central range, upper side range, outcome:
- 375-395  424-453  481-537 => 2.2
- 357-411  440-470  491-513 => 4.9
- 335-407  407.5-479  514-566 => 8.6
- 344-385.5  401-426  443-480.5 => -2.8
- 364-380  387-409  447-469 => -2.1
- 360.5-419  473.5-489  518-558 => 5.6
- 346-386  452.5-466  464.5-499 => -1.6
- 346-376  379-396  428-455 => -0.8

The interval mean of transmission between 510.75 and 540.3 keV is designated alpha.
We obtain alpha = 1.2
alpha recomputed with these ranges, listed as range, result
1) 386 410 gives 1.21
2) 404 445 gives 1.11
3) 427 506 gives 1.01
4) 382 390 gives 1.18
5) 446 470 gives 1.03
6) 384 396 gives 1.17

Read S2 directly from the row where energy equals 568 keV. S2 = 1.161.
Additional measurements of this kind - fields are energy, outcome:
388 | 1.165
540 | 1.177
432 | 1.068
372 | 1.16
